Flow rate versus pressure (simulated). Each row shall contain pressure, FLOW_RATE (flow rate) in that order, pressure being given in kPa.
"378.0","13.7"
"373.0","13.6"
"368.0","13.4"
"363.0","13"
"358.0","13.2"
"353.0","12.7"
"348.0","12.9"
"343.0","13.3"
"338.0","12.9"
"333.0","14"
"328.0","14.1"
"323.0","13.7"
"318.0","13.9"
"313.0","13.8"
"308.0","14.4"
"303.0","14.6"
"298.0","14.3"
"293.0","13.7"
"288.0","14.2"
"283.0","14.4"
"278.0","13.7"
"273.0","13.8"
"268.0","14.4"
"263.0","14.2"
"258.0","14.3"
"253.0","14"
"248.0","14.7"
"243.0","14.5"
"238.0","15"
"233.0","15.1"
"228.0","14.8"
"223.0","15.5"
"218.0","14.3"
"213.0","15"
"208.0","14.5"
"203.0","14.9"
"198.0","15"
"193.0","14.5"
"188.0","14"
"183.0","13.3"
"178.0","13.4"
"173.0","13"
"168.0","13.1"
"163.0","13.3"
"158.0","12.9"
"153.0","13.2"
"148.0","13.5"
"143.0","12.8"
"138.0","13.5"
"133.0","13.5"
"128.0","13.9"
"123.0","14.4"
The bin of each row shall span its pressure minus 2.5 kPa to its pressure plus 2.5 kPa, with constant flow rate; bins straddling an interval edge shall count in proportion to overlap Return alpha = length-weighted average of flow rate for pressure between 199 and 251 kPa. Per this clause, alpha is 14.8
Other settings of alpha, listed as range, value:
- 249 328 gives 14.1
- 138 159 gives 13.2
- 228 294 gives 14.3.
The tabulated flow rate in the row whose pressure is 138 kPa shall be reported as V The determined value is 13.5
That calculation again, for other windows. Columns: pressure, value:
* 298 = 14.3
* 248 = 14.7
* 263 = 14.2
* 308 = 14.4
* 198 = 15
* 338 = 12.9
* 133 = 13.5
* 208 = 14.5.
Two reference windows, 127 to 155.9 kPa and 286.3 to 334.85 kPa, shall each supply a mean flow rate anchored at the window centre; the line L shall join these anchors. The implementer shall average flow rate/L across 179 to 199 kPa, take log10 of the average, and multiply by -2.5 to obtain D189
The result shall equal -0.04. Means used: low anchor 13.4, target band 14.1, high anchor 14.1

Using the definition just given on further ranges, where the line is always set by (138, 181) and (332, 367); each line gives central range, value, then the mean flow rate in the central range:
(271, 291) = -0.07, 14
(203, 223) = -0.12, 14.8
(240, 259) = -0.10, 14.4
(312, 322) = -0.06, 13.8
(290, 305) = -0.08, 14.2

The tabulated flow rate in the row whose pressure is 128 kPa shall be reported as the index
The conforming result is 13.9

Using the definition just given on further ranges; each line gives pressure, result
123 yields 14.4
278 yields 13.7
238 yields 15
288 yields 14.2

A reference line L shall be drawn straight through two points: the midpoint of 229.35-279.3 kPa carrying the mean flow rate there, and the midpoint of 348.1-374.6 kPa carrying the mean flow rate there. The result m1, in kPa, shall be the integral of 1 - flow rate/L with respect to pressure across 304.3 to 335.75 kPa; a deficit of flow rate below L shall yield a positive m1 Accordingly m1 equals -0.86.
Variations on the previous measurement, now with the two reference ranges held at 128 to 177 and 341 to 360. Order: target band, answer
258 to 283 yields -1.9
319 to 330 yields -0.7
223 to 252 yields -3.7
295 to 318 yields -2.0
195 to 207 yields -1.5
